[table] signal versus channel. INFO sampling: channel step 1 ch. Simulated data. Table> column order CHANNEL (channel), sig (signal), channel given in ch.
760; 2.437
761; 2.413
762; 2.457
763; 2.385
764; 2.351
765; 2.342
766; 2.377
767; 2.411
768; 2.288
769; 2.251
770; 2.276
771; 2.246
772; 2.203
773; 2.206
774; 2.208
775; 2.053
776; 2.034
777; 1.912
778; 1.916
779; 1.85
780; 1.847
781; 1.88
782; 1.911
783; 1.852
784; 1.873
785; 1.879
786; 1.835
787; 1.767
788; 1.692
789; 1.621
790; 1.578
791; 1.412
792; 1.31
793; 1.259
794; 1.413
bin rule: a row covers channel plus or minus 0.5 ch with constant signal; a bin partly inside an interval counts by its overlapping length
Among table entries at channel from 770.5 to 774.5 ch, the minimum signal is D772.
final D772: 2.203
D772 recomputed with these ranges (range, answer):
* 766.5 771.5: 2.246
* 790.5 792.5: 1.31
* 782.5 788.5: 1.692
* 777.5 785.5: 1.847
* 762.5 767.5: 2.342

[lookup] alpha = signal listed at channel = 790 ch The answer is 1.578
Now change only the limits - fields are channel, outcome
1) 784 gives 1.873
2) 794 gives 1.413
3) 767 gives 2.411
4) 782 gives 1.911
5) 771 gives 2.246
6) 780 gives 1.847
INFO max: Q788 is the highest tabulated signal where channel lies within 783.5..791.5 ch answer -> 1.879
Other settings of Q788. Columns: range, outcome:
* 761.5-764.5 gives 2.457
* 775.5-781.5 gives 2.034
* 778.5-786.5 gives 1.911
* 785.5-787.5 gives 1.835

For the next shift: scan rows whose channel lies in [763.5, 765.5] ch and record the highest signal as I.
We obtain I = 2.351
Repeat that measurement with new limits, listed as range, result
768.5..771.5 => 2.276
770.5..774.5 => 2.246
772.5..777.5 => 2.208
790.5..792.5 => 1.412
